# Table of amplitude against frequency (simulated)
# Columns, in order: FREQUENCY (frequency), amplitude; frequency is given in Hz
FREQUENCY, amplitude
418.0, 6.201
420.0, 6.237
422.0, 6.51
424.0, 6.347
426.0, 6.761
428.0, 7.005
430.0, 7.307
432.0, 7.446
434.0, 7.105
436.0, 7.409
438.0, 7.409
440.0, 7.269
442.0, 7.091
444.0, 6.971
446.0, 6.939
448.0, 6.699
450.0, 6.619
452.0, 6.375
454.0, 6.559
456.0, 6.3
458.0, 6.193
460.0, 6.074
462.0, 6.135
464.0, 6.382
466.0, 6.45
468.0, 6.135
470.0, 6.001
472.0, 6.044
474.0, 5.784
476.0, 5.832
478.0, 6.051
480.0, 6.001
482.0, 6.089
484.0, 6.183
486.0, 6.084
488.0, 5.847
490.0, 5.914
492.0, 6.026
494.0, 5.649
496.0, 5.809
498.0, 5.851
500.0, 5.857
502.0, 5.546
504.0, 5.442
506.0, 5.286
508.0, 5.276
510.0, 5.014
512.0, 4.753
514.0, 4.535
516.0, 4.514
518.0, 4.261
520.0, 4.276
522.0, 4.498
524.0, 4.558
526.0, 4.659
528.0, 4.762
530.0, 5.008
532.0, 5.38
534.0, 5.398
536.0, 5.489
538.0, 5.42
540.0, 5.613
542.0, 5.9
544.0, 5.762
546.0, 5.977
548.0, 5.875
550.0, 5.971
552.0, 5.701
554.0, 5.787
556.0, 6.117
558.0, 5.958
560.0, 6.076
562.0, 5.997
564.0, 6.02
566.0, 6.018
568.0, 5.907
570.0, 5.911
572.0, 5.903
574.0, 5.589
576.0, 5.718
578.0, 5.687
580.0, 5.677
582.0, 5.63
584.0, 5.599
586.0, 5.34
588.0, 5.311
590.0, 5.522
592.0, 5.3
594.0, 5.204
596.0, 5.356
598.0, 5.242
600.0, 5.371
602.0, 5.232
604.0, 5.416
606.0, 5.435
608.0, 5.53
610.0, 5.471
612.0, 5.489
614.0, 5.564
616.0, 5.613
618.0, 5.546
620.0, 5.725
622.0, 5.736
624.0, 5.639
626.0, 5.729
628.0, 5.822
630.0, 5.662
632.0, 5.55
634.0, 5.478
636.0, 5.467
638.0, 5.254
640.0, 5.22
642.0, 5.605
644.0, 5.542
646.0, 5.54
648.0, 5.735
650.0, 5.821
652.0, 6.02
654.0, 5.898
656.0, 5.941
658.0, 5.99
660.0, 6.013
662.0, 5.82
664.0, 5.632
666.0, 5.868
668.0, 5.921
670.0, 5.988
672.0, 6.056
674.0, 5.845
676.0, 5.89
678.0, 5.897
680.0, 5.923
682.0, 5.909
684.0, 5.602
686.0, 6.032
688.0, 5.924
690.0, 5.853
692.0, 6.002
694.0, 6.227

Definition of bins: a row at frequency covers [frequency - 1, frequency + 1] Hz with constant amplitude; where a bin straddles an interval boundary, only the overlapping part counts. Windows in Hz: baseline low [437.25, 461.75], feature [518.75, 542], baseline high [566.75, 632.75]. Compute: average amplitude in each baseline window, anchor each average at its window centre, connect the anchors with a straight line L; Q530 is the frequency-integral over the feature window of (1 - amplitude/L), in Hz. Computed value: 4.0 Hz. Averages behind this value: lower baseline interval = 6.68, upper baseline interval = 5.56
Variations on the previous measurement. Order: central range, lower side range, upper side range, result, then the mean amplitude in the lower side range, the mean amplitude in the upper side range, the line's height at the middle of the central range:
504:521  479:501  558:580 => 3.3 Hz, 5.94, 5.88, 5.92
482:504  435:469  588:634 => 1.7 Hz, 6.65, 5.5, 6.35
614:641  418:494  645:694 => 1.9 Hz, 6.46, 5.89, 6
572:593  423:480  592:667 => 1.1 Hz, 6.59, 5.6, 5.86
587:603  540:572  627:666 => 1.4 Hz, 5.92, 5.69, 5.82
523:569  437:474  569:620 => 1.8 Hz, 6.52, 5.51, 5.86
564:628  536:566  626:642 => 1.1 Hz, 5.86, 5.52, 5.67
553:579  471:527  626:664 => -1.7 Hz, 5.42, 5.69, 5.54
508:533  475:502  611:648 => 4.9 Hz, 5.92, 5.57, 5.84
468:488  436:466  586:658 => 1.5 Hz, 6.66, 5.55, 6.49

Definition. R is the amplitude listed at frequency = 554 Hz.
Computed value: 5.787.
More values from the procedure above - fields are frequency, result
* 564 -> 6.02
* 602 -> 5.232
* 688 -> 5.924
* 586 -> 5.34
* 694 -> 6.227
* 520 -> 4.276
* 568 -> 5.907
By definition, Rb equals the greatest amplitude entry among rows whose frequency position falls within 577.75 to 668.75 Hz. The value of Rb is 6.02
